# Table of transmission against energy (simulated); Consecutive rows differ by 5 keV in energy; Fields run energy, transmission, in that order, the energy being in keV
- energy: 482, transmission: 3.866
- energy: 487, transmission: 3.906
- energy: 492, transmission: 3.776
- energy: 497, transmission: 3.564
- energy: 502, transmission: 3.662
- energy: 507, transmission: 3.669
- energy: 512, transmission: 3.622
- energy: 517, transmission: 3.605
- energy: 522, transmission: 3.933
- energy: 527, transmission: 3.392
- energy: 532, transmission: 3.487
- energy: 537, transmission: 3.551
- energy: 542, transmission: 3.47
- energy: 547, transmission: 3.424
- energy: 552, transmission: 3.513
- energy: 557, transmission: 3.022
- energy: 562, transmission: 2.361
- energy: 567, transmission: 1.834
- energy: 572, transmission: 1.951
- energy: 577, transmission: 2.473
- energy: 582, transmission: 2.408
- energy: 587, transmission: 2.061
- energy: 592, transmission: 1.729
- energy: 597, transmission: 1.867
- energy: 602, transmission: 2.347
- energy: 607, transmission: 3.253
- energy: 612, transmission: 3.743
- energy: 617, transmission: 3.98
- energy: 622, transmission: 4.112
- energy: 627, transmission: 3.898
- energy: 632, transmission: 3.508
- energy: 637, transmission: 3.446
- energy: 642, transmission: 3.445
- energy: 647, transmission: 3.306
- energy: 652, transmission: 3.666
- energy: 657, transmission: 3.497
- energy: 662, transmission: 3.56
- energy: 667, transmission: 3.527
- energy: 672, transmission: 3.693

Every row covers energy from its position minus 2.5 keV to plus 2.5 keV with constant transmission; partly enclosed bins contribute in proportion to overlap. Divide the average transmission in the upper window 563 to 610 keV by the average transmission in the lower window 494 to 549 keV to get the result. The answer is 0.62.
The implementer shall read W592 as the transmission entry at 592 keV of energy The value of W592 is 1.729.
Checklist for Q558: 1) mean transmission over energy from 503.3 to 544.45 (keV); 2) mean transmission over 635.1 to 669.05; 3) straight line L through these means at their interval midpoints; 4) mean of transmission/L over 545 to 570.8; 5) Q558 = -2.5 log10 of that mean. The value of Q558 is 0.27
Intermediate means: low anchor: 3.59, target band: 2.77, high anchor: 3.49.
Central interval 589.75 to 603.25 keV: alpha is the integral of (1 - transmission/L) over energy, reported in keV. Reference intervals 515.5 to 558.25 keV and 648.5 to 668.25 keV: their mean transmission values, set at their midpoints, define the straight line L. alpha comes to 6.0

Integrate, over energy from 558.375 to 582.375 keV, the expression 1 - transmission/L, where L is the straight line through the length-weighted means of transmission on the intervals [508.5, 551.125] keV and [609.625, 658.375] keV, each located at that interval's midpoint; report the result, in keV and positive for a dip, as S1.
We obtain 9.17 keV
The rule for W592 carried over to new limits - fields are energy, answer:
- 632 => 3.508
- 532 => 3.487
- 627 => 3.898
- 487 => 3.906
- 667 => 3.527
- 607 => 3.253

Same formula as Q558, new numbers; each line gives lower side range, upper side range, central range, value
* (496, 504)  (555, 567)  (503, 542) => -0.13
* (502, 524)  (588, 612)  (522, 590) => 0.08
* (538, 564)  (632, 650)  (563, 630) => 0.21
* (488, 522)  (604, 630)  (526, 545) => 0.07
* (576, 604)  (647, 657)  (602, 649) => -0.22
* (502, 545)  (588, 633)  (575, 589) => 0.37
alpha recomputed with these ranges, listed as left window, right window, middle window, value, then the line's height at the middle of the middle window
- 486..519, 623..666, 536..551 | 0.7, 3.64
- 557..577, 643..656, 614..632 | -5.0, 3.08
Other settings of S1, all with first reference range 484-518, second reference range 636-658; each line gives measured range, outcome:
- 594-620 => 3.7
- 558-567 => 3.2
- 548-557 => 0.6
